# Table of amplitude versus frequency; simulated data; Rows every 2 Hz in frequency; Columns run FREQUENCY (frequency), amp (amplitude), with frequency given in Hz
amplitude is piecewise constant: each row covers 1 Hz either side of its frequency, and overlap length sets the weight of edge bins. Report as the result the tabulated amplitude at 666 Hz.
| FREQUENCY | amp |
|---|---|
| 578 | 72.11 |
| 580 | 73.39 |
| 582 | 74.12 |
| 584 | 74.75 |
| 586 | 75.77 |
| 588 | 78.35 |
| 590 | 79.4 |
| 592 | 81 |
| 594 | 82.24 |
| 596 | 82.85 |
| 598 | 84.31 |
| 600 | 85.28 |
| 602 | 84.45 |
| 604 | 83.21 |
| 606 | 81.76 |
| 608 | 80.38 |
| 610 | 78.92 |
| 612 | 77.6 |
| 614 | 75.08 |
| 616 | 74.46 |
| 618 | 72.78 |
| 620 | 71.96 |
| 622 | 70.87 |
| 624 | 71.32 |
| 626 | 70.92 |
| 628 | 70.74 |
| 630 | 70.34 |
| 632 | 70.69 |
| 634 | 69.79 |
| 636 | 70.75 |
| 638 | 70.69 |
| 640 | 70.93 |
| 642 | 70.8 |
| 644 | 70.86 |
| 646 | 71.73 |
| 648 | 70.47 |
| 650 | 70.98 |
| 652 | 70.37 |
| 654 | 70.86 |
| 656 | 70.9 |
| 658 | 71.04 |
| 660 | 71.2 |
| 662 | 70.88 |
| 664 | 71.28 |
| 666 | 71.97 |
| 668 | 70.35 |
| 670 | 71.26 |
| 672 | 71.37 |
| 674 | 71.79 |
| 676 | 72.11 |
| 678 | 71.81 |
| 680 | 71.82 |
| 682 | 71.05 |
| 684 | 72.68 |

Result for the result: 71.97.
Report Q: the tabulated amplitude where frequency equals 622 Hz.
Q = 70.87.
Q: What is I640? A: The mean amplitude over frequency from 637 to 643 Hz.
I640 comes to 70.8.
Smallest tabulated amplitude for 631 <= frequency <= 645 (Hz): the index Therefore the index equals 69.79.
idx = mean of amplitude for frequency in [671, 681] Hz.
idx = 71.8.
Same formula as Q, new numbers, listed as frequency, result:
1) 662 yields 70.88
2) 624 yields 71.32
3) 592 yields 81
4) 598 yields 84.31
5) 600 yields 85.28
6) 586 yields 75.77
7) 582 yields 74.12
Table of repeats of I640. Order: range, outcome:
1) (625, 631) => 70.7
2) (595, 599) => 83.6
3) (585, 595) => 79.4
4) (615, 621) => 73.1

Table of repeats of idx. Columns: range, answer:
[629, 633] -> 70.5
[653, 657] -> 70.9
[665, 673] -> 71.2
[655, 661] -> 71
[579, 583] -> 73.8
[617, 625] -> 71.7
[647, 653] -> 70.6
